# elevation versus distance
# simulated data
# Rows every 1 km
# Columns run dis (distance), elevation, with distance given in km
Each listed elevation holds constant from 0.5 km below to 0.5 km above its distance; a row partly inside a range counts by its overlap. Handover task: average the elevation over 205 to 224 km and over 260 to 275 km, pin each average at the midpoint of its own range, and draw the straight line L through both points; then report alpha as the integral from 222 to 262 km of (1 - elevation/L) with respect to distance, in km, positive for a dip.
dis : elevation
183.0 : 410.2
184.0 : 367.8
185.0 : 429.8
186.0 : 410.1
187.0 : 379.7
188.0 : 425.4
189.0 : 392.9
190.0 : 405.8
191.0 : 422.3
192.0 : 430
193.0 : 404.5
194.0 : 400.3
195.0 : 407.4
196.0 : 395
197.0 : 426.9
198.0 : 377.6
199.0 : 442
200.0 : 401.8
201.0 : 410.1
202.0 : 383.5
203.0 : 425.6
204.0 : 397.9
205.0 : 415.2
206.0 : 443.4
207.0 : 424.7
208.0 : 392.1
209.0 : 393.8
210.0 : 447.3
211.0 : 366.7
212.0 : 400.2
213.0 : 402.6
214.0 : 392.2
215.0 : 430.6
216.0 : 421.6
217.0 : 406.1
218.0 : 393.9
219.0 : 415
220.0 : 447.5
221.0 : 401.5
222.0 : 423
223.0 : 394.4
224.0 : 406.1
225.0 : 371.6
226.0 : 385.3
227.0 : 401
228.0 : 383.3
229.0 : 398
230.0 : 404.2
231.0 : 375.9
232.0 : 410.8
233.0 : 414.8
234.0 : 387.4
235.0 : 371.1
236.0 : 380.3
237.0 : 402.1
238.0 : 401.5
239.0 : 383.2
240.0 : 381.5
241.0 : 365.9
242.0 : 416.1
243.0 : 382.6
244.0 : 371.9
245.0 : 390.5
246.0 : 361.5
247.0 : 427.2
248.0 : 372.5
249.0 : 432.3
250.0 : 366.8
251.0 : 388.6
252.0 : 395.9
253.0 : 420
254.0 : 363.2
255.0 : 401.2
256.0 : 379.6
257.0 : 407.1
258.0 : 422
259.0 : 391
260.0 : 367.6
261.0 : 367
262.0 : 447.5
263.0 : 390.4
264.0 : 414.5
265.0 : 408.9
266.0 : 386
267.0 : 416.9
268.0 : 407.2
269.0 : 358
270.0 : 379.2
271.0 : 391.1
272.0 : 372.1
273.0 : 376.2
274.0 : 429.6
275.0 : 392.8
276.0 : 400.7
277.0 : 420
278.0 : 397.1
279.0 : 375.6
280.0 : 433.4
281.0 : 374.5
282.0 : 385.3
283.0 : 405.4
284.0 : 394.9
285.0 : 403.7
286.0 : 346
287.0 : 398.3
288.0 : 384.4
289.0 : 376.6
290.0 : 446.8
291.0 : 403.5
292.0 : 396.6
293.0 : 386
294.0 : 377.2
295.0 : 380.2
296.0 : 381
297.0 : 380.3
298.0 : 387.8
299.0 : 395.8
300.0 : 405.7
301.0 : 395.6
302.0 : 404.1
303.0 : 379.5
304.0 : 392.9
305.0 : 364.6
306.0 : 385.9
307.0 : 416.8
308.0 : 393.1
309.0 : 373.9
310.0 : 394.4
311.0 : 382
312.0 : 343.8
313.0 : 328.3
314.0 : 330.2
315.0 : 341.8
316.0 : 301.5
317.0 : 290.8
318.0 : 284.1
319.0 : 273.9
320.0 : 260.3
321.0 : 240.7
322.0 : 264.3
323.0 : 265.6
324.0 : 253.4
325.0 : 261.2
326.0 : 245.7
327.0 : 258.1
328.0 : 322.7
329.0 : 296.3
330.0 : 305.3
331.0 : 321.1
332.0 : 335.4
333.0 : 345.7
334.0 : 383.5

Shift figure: 1.1 km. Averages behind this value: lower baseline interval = 411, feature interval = 392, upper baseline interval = 395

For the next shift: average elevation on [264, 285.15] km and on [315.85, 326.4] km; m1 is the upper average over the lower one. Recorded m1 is 0.7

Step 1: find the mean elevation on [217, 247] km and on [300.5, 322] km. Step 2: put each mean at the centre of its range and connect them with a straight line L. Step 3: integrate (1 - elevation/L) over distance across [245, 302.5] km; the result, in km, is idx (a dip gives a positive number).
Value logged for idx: -4.1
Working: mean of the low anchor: 395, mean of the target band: 394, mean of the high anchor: 345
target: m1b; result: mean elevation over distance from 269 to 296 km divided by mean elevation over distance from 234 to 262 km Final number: 1.01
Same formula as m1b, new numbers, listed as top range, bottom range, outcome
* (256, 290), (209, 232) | 0.98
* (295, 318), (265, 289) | 0.94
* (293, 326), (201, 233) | 0.85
